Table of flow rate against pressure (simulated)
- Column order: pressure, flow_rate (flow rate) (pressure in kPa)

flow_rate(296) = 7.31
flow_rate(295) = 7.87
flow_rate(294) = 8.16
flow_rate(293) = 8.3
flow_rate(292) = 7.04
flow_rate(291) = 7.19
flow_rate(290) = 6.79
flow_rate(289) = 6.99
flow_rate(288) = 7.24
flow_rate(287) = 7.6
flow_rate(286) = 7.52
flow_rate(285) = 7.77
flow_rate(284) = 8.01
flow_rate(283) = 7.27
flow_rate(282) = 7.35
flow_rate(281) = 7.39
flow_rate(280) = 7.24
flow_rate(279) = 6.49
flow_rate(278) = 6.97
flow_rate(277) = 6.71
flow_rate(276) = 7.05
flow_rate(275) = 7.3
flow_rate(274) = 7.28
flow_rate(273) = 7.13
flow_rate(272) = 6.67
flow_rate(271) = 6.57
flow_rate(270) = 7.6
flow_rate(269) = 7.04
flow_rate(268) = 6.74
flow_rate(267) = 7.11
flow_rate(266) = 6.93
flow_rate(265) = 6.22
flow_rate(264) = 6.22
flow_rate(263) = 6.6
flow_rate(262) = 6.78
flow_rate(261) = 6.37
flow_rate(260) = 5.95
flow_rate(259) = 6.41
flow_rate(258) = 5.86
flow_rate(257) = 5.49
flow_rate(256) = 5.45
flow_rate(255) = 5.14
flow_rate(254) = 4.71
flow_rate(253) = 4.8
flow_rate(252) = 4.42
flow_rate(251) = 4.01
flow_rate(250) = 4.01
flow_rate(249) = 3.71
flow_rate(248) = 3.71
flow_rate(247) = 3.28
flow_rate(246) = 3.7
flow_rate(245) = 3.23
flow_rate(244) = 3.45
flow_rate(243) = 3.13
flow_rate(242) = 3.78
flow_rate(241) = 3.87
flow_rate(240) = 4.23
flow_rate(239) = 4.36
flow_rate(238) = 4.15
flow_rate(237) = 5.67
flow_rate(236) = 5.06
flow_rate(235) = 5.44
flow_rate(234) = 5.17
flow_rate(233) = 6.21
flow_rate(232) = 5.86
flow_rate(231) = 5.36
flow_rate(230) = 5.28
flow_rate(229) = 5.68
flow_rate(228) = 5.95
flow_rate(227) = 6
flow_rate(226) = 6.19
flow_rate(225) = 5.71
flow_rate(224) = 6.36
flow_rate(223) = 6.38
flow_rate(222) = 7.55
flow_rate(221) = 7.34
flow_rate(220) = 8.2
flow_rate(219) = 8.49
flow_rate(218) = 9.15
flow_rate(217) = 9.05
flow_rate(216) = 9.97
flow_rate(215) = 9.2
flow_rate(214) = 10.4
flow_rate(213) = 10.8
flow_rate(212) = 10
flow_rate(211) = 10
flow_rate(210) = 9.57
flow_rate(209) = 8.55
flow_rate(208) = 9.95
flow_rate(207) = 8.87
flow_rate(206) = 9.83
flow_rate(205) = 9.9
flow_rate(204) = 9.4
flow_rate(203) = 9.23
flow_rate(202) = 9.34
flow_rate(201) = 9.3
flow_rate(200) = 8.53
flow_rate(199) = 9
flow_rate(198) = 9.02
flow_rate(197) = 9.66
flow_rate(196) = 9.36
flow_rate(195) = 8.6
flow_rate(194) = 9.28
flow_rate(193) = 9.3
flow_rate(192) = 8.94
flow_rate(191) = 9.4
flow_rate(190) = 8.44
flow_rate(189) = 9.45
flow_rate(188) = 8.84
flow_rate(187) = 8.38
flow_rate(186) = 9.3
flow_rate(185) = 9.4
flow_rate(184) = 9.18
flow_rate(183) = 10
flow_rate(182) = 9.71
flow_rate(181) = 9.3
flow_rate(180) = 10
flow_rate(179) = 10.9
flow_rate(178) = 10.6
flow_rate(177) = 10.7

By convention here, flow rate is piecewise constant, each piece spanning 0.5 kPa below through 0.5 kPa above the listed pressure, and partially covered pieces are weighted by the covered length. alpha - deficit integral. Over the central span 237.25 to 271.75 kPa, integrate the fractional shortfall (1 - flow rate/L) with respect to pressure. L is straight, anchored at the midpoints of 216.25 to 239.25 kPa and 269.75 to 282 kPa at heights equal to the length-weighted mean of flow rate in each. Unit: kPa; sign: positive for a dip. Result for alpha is 8.2 kPa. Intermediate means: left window 6.35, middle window 5.16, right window 7.03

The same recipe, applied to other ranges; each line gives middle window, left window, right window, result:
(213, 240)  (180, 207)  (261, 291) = 5.39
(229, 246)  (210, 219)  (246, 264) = 5.97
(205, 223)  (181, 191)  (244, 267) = -3.78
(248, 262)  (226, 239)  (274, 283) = 2.61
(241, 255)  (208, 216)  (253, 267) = 6.11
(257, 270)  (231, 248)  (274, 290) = -1.08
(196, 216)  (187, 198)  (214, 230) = -2.88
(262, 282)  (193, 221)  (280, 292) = 2.03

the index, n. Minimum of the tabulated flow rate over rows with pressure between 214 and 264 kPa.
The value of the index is 3.13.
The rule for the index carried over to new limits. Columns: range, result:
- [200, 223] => 6.38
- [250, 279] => 4.01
